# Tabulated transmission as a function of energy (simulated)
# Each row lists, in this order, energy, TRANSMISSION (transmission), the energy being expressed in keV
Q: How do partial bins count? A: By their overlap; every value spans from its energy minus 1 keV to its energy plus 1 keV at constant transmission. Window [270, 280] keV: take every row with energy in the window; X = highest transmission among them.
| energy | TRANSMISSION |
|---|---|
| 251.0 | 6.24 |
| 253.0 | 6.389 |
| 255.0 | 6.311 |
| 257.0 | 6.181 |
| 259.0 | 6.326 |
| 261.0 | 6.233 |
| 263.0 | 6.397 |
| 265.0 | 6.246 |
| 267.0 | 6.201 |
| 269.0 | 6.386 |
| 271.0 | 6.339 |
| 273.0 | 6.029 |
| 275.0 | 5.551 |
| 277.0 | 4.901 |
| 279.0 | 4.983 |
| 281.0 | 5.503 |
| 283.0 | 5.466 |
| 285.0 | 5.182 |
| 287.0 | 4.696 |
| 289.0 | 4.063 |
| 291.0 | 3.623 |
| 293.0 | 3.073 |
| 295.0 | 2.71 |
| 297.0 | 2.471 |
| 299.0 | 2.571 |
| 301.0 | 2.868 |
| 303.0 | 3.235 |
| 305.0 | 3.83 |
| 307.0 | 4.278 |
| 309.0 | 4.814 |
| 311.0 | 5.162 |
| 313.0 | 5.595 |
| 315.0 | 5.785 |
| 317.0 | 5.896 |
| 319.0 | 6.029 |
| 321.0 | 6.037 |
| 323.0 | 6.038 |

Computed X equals 6.339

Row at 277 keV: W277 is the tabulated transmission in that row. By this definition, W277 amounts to 4.901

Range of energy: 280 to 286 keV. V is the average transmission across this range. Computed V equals 5.38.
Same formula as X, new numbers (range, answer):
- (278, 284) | 5.503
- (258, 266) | 6.397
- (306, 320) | 6.029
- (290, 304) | 3.623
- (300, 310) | 4.814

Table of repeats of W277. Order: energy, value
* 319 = 6.029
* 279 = 4.983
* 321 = 6.037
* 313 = 5.595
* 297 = 2.471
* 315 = 5.785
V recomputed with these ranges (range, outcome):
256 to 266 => 6.28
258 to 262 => 6.28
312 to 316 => 5.69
